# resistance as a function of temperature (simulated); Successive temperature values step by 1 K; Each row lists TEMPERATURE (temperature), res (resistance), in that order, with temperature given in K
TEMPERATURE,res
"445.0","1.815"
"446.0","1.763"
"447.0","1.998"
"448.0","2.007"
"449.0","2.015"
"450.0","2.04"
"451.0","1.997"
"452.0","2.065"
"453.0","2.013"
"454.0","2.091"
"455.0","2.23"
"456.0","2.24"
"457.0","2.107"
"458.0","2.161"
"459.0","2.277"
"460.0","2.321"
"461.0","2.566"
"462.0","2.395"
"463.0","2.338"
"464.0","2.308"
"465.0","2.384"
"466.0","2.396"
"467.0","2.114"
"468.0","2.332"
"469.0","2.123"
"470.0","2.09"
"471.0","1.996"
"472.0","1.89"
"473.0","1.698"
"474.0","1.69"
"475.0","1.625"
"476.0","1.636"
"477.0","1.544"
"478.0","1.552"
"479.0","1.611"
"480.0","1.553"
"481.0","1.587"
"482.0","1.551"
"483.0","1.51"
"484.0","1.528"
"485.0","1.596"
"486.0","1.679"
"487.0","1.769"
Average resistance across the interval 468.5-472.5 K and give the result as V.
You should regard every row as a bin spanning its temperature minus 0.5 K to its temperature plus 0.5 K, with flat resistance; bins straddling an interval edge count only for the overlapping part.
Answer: 2.02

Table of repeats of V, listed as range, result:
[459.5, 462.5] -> 2.43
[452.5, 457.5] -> 2.14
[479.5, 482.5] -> 1.56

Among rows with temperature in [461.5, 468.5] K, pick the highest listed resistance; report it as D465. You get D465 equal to 2.396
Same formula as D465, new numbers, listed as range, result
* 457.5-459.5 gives 2.277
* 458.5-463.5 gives 2.566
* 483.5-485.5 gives 1.596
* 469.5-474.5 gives 2.09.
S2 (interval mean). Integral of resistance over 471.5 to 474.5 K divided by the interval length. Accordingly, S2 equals 1.76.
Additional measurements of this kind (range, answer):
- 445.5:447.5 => 1.88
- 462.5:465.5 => 2.34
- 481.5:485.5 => 1.55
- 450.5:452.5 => 2.03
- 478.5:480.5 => 1.58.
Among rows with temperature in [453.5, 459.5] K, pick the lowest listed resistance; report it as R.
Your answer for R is 2.091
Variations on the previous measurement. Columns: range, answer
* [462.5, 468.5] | 2.114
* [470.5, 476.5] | 1.625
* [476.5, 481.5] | 1.544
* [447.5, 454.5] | 1.997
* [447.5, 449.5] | 2.007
